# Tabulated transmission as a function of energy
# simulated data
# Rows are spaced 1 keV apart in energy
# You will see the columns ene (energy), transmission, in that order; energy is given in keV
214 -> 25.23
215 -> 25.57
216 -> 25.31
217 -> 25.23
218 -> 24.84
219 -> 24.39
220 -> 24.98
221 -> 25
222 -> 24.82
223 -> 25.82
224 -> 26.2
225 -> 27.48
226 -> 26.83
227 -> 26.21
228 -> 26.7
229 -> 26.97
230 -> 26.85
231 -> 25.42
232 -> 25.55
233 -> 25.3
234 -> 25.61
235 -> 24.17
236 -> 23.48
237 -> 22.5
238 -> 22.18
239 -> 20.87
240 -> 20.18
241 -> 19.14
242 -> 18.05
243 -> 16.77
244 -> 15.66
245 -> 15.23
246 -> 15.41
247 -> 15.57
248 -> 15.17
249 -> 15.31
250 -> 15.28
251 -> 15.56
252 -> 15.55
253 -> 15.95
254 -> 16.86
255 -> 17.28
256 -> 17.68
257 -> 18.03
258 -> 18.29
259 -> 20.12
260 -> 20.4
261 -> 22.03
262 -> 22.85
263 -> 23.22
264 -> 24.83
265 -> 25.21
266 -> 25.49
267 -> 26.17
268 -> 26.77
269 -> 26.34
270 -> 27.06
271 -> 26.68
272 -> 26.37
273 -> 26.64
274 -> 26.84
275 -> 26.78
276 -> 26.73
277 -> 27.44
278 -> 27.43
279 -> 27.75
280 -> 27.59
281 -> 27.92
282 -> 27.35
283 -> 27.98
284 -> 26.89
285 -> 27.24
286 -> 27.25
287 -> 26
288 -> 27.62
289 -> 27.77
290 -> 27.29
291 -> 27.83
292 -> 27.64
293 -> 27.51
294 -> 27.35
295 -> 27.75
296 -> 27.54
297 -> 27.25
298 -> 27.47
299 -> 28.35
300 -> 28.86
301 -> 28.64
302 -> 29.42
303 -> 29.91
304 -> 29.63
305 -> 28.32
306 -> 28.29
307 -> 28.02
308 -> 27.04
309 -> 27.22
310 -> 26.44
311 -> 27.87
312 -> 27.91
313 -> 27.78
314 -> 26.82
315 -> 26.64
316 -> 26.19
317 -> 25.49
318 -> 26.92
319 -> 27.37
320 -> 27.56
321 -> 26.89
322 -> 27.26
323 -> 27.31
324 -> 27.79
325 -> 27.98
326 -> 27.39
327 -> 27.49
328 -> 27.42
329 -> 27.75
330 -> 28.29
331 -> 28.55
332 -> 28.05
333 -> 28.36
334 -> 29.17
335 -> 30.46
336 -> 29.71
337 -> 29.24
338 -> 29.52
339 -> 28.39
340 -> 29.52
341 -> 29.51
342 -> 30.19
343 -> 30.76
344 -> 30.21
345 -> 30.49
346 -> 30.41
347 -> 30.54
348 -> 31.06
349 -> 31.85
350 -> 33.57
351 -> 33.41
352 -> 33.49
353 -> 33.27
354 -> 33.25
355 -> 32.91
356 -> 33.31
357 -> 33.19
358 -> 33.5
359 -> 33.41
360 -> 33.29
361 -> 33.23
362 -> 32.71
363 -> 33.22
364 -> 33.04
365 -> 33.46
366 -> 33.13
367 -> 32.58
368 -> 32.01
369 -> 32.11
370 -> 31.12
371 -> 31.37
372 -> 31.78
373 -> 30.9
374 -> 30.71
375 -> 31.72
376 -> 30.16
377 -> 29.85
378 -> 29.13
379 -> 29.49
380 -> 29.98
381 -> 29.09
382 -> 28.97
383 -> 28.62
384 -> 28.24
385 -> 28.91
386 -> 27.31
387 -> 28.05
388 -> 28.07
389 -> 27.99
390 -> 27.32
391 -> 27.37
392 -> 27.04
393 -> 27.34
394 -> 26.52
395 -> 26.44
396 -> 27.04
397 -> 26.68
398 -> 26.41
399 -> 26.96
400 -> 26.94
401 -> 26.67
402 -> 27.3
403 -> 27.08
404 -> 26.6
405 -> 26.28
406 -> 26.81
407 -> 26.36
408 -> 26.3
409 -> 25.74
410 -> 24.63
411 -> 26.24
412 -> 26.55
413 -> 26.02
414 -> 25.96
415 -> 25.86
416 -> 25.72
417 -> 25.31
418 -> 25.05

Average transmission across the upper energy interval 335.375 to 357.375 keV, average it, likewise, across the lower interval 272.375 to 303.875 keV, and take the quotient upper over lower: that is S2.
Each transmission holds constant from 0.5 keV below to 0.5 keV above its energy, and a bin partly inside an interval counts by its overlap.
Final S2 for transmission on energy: 1.13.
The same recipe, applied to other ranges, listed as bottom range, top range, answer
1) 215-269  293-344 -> 1.28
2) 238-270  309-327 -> 1.39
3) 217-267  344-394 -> 1.43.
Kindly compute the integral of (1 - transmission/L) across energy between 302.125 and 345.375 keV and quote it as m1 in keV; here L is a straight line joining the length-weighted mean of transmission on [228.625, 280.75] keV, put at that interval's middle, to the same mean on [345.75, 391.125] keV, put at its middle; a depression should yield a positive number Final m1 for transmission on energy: -1.0 keV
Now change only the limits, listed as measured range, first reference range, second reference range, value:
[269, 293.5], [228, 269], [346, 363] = -2.8 keV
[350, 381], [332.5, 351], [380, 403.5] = -3.4 keV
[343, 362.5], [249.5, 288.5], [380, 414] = -4.8 keV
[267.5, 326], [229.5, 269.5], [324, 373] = -4.7 keV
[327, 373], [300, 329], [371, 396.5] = -4.8 keV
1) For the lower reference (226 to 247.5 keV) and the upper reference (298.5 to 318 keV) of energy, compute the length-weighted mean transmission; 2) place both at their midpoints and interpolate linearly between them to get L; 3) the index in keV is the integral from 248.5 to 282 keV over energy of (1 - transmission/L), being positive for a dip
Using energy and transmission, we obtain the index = 2.0 keV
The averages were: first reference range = 21.9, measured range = 22.9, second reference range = 27.8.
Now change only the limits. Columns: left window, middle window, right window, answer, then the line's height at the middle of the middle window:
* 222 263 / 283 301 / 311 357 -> -1.51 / 25.4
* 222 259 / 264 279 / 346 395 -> -2.20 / 23.2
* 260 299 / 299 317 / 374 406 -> -0.62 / 27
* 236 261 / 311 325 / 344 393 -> -0.93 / 25.5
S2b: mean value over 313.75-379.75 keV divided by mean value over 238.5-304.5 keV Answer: 1.27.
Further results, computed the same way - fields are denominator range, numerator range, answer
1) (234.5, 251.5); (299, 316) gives 1.53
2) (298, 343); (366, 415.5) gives 1.00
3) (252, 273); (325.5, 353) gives 1.34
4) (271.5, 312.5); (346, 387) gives 1.14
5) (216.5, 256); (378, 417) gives 1.26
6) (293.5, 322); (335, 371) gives 1.15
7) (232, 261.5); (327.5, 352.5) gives 1.59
